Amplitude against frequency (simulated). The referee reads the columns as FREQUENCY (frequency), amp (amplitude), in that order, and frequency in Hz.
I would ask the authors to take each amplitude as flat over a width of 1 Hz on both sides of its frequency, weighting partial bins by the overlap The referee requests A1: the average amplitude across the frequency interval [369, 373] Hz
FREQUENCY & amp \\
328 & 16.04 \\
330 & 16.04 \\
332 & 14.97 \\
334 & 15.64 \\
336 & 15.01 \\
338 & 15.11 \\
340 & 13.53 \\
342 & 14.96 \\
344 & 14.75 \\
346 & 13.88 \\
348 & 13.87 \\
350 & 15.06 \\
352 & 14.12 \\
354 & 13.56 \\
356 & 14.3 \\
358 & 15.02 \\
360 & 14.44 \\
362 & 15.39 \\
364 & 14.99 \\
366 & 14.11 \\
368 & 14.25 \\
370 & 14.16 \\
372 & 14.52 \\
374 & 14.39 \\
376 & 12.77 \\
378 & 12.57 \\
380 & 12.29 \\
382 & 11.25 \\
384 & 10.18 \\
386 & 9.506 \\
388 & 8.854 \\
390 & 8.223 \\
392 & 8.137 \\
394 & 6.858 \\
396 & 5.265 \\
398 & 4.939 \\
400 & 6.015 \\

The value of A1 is 14.3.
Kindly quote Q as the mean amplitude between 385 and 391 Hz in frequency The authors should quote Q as 8.86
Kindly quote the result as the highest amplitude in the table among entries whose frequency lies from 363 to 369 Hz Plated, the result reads 14.99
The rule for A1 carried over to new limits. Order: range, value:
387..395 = 8.02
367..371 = 14.2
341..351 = 14.5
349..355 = 14.2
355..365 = 14.8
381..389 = 9.95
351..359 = 14.2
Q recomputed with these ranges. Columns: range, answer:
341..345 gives 14.9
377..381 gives 12.4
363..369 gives 14.5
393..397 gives 6.06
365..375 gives 14.3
